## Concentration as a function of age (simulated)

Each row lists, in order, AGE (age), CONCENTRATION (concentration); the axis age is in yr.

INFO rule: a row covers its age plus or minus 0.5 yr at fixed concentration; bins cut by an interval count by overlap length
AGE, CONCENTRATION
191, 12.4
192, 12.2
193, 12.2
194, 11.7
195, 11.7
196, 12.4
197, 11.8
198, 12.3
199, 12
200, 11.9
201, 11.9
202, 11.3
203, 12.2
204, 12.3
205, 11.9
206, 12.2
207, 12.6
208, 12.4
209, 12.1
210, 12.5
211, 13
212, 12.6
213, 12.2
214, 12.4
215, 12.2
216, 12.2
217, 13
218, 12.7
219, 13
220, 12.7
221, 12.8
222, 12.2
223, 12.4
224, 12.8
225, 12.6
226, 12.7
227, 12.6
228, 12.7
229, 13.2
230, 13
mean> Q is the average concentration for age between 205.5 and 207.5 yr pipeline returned 12.4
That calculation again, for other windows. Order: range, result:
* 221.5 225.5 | 12.5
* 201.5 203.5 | 11.8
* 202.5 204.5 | 12.2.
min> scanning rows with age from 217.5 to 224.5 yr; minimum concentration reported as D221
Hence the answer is 12.2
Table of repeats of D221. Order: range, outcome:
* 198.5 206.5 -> 11.3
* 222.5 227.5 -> 12.4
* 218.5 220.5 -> 12.7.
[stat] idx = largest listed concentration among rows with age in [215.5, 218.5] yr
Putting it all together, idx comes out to 13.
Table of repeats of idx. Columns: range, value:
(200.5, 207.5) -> 12.6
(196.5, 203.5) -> 12.3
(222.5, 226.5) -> 12.8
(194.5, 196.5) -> 12.4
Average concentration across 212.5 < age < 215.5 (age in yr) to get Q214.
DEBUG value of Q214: 12.3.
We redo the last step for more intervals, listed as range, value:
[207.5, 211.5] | 12.5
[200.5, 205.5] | 11.9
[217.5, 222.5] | 12.7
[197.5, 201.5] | 12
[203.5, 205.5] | 12.1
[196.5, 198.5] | 12.1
